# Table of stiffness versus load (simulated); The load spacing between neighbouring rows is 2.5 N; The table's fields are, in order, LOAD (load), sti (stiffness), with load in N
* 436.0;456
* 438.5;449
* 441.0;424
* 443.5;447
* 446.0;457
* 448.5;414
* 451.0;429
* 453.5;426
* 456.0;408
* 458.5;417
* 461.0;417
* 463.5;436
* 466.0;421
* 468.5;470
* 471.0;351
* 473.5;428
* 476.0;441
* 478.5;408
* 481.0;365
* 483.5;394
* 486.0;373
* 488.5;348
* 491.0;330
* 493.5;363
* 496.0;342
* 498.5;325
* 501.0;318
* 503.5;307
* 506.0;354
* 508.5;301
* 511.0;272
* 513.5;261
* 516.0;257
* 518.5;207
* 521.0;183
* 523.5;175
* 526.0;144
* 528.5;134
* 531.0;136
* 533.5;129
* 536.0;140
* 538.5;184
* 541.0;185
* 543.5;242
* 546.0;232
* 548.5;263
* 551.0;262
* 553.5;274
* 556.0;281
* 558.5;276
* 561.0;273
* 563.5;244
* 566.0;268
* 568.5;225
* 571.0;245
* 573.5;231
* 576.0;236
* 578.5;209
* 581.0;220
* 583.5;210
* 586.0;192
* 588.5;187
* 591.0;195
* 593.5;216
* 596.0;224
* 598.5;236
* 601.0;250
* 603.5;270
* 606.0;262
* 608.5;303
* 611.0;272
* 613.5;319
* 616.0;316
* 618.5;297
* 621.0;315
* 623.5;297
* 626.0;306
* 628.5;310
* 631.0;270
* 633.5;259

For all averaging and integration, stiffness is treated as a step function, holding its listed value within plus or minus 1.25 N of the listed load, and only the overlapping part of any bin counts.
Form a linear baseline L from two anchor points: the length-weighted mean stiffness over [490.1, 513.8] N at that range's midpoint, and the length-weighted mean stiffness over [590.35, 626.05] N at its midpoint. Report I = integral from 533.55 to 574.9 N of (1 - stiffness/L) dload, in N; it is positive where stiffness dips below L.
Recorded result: 8.3 N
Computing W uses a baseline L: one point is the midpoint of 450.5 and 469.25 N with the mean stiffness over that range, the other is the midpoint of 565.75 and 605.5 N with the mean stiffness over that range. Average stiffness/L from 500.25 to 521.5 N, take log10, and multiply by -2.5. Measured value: 0.25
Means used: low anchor 427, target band 275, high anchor 225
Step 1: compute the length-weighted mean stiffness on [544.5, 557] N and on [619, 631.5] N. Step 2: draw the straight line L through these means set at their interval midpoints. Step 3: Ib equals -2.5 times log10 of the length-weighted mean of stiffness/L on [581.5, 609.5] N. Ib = 0.234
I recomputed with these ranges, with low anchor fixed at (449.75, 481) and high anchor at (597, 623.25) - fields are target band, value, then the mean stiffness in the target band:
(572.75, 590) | 5.53 N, 211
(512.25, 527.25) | 6.68 N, 204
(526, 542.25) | 9.33 N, 151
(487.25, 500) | 1.67 N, 341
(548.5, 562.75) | 2.70 N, 271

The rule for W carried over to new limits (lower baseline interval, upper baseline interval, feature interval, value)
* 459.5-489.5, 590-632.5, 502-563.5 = 0.46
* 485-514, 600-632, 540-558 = 0.24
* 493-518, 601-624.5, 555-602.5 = 0.26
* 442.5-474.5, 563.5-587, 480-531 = 0.23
